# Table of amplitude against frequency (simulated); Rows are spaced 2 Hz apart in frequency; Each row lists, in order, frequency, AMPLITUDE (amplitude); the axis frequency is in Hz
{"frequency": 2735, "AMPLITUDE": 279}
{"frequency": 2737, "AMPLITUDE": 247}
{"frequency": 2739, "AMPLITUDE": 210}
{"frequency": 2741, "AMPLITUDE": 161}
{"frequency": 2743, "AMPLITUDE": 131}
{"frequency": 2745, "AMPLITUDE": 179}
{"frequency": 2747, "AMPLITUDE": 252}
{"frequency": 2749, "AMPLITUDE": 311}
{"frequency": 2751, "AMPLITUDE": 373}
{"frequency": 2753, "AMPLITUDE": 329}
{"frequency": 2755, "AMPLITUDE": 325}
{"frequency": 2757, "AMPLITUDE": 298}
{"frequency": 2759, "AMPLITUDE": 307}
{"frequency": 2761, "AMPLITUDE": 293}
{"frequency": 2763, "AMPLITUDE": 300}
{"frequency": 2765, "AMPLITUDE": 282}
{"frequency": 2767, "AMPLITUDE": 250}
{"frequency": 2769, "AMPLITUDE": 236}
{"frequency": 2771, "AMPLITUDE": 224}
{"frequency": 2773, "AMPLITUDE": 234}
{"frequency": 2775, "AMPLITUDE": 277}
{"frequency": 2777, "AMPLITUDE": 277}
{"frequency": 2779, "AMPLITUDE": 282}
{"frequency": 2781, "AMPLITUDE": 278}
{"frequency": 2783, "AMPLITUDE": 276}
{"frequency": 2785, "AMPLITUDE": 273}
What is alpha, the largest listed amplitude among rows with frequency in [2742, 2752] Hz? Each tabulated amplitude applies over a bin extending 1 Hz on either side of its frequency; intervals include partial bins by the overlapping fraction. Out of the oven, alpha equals 373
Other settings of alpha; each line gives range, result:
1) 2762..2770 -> 300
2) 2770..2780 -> 282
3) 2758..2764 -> 307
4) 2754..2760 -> 325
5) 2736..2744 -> 247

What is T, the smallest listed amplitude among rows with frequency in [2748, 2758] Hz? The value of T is 298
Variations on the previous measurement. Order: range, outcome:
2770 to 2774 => 224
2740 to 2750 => 131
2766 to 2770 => 236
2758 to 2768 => 250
